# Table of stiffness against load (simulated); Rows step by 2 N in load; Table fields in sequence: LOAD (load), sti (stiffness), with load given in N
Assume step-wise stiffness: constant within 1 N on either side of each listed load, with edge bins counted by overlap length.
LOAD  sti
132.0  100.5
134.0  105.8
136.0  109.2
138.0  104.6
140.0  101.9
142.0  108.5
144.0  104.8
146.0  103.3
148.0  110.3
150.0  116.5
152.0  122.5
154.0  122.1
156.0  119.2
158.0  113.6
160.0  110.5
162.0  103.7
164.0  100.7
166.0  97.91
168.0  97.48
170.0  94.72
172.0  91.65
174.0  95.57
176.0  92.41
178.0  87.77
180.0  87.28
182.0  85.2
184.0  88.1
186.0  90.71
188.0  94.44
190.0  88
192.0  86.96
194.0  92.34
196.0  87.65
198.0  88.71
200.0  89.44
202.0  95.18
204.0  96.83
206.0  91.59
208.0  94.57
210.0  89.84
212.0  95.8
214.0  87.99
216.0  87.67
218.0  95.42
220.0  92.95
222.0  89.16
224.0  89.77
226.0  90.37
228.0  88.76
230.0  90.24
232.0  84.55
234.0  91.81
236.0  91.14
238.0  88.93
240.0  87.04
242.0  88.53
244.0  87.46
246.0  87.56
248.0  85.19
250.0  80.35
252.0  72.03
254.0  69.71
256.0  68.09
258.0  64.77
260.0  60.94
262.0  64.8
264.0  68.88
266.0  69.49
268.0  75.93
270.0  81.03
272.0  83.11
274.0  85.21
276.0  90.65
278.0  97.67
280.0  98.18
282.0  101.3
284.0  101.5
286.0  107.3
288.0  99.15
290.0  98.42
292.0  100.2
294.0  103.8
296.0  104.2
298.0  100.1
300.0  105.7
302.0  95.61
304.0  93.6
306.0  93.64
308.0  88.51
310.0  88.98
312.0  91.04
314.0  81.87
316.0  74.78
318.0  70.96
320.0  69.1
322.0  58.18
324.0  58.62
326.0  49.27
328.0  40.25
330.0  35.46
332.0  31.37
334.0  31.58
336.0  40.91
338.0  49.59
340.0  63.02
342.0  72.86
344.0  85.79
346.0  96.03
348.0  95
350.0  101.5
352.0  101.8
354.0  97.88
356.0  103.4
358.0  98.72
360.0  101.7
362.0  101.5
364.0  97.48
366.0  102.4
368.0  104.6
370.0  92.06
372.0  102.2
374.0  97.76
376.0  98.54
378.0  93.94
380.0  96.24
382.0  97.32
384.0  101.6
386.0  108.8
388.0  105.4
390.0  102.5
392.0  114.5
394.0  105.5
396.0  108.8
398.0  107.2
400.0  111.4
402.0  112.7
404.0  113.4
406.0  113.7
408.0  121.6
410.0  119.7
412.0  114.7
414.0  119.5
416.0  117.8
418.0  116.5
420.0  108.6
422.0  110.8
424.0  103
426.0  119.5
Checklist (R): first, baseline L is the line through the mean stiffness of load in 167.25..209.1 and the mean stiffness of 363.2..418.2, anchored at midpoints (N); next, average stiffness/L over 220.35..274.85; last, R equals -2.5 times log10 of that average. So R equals 0.18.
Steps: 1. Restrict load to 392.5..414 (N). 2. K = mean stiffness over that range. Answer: 113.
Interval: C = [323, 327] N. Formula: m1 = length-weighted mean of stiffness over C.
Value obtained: 53.9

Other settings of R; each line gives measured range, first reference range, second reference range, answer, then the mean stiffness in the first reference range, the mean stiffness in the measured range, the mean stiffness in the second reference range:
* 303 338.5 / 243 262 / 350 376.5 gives 0.364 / 74.6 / 64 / 100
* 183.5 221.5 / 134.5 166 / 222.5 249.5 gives 0.062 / 110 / 91.3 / 88.4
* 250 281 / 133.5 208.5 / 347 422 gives 0.309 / 99.2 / 76.8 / 106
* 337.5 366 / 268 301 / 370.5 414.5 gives 0.132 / 96.7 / 91.6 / 107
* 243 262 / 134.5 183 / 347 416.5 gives 0.362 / 103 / 74.6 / 105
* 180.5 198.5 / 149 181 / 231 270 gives 0.083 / 103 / 89.1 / 78.3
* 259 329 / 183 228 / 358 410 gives 0.160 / 91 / 84.3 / 105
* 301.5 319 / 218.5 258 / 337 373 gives 0.042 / 85.1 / 86.3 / 92.6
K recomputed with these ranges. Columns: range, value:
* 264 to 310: 93.6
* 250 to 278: 74.5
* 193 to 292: 87.2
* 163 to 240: 91.3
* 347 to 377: 99.8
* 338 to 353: 85.4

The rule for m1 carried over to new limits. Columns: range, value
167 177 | 94.4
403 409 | 116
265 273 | 77.4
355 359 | 101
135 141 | 105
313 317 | 78.3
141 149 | 107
